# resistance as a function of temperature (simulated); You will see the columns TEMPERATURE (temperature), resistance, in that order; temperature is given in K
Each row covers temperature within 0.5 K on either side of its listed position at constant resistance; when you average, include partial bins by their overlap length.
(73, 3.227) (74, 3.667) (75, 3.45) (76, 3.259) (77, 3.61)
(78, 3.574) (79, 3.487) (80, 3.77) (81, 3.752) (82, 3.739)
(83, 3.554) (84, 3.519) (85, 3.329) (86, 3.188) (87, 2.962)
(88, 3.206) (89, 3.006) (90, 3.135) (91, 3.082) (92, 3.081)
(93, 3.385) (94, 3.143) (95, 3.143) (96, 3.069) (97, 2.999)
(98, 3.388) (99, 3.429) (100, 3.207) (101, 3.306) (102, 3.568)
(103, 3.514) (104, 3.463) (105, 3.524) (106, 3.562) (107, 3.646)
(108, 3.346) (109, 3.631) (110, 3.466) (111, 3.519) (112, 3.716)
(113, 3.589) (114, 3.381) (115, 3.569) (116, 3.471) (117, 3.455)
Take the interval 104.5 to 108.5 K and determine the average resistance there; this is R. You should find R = 3.52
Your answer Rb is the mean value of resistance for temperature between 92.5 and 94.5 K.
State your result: 3.26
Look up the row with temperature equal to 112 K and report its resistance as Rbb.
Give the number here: 3.716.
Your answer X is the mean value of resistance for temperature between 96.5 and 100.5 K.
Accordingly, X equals 3.26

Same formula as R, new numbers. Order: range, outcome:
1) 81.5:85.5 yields 3.54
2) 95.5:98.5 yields 3.15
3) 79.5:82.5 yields 3.75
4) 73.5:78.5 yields 3.51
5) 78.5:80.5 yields 3.63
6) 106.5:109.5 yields 3.54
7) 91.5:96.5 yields 3.16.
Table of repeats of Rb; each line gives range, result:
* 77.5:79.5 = 3.53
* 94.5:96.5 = 3.11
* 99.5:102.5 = 3.36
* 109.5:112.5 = 3.57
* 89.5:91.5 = 3.11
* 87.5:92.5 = 3.1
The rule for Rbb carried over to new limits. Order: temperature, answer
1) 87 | 2.962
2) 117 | 3.455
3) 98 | 3.388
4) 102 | 3.568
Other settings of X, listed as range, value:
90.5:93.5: 3.18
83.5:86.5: 3.35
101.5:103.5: 3.54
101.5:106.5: 3.53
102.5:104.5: 3.49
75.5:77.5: 3.43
